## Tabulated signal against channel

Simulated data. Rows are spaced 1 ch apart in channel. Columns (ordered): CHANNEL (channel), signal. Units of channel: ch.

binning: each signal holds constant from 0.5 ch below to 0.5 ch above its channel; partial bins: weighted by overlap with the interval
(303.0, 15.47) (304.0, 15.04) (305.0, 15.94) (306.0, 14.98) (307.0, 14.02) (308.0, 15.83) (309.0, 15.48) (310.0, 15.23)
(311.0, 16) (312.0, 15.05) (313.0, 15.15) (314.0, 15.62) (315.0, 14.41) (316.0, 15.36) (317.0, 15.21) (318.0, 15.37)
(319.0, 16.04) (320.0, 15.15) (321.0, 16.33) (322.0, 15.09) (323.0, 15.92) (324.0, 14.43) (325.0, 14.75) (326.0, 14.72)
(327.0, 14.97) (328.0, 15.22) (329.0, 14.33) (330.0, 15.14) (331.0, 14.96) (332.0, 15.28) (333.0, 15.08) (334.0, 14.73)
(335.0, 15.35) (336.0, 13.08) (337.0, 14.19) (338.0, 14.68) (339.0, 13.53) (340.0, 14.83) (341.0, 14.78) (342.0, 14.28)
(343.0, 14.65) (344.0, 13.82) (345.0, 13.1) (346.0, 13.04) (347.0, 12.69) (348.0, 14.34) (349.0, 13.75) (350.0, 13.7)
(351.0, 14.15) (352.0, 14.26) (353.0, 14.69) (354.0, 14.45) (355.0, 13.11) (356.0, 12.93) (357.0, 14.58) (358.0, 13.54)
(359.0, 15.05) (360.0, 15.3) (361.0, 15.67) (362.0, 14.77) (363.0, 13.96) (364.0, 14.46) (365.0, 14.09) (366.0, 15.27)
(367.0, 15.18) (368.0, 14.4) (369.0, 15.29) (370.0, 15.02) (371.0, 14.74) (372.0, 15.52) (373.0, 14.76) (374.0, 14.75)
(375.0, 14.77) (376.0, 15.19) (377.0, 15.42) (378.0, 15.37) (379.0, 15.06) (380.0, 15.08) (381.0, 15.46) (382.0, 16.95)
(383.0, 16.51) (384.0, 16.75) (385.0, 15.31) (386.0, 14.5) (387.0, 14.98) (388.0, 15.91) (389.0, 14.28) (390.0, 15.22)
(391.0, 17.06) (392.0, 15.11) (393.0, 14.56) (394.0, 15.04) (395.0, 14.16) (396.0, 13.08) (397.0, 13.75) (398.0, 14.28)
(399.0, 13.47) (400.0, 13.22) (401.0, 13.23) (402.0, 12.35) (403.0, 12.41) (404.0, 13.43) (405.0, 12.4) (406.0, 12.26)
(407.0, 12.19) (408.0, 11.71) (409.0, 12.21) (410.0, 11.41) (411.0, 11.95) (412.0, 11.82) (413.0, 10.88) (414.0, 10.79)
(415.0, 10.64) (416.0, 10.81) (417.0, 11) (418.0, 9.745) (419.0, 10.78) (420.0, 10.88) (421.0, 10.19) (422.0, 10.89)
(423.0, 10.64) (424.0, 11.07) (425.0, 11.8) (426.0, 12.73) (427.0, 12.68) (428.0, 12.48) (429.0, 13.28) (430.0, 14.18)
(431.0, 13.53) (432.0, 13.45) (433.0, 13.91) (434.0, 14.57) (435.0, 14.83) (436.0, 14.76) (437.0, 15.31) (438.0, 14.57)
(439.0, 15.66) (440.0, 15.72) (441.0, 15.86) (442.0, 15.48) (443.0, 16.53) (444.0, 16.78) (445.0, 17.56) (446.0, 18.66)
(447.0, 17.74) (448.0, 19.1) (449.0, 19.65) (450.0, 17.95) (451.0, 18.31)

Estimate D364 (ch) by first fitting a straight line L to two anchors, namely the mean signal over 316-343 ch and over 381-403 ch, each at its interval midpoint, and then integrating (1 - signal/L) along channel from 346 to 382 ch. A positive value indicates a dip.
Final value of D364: 0.5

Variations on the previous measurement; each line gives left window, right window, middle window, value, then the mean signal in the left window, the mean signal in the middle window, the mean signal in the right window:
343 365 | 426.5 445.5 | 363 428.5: 4.1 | 14.1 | 13.5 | 14.8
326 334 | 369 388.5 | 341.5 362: 1.5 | 15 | 14.1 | 15.4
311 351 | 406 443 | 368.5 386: -2.2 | 14.7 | 15.4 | 12.7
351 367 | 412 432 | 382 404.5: -2.9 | 14.4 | 14.5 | 11.6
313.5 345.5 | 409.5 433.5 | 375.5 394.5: -3.7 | 14.8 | 15.5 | 11.7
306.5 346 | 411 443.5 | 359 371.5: -0.7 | 14.9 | 14.9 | 12.8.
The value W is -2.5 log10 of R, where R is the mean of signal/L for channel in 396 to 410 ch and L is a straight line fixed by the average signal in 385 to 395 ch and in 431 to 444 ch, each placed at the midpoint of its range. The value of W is 0.18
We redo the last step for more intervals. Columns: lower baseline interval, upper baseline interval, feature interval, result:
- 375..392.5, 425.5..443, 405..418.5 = 0.291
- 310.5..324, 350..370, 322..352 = 0.042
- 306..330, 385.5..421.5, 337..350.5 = 0.041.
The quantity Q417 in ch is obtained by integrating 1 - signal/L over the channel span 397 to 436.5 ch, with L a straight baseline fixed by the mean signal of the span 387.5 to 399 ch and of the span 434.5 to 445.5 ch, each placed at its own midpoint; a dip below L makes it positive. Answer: 7.6 ch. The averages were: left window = 14.7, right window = 15.7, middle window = 12.3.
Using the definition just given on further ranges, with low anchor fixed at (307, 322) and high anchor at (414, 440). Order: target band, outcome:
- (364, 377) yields -0.85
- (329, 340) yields 0.22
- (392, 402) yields -0.38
